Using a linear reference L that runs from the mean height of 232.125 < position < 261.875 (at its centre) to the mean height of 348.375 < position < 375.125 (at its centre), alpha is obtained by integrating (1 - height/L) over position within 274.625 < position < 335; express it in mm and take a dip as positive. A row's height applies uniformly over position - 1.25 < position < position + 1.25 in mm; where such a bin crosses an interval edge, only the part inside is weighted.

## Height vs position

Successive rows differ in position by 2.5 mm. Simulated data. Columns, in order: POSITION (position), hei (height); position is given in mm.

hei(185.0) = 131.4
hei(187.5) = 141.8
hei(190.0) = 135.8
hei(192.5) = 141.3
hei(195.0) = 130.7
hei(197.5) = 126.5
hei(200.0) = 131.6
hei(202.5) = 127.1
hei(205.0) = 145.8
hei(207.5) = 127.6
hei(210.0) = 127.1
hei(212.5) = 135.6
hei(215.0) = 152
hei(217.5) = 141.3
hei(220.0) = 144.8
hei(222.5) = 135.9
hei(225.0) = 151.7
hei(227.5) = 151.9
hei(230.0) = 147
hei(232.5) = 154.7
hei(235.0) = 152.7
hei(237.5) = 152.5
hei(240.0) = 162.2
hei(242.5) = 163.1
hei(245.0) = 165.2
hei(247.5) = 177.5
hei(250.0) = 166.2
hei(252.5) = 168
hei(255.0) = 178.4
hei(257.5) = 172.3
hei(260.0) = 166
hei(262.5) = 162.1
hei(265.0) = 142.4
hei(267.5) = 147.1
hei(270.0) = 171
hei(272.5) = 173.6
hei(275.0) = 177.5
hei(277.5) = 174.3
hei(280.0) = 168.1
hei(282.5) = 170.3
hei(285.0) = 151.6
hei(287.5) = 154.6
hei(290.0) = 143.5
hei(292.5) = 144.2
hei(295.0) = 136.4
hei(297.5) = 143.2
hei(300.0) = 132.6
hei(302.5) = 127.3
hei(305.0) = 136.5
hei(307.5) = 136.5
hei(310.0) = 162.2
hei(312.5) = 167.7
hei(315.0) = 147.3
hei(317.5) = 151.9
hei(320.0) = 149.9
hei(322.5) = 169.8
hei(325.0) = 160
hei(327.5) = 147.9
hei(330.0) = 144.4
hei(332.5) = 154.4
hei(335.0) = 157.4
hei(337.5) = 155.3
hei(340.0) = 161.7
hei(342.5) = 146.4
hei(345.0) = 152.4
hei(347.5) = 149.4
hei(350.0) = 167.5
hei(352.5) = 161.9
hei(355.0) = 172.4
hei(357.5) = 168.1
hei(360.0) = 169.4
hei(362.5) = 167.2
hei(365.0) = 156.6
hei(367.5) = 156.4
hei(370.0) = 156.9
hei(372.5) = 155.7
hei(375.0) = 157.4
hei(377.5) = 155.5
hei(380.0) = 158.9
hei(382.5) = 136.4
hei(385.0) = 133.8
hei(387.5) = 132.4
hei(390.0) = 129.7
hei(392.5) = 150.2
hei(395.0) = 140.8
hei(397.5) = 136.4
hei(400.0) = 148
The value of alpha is 4.42 mm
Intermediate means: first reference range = 165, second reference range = 163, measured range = 152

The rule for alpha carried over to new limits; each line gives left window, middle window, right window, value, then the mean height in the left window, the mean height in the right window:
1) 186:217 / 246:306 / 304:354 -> -4.8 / 135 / 154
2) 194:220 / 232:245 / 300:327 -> -1.7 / 135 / 150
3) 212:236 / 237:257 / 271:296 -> -2.0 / 147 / 160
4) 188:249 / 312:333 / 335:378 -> 0.2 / 145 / 159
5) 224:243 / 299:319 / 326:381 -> 1.4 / 154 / 158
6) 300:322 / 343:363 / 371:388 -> -2.0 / 147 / 148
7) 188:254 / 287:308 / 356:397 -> 1.4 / 147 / 151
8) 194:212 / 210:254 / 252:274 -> -1.8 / 131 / 165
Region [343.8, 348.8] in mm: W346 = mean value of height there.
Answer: 151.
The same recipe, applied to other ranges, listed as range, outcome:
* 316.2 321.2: 151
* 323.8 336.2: 153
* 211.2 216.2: 144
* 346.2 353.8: 160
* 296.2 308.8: 135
